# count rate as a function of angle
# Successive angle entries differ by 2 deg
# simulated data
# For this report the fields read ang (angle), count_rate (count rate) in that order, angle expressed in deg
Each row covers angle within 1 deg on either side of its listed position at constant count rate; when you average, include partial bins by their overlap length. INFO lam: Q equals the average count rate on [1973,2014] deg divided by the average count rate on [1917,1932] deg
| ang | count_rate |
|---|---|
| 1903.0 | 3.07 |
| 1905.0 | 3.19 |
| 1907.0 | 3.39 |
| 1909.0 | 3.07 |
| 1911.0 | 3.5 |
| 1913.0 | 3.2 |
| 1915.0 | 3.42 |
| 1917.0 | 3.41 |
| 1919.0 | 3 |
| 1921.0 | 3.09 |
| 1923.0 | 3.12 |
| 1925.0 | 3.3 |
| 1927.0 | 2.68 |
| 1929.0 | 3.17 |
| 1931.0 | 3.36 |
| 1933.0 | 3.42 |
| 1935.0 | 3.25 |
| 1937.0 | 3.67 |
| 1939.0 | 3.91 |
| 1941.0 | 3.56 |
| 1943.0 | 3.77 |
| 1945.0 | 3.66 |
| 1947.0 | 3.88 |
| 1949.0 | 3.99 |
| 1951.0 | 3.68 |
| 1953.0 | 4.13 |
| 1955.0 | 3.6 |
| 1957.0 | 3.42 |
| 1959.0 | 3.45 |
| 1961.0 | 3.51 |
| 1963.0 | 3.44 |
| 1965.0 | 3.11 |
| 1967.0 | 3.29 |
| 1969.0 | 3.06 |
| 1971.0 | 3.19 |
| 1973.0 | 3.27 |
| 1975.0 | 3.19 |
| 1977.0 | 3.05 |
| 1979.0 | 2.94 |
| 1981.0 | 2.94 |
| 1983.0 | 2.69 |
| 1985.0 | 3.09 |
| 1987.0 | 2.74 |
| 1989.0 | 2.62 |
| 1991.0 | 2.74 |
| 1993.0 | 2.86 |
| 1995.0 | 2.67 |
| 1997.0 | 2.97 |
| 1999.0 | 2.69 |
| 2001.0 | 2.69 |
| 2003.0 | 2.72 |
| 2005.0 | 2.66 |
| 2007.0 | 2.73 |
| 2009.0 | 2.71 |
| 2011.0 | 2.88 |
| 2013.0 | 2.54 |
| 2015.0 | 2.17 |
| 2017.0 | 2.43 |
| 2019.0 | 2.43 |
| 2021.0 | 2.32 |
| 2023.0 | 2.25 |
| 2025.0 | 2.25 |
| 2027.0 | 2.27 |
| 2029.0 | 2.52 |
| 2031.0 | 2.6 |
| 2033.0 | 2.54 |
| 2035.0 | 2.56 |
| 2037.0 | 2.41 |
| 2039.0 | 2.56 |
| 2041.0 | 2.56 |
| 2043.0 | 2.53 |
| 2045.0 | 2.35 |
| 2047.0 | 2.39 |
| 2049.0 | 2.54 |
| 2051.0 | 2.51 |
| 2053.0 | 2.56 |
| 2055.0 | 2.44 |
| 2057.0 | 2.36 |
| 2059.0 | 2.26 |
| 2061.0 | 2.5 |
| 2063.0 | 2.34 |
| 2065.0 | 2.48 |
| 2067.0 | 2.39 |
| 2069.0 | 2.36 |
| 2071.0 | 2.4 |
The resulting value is 0.90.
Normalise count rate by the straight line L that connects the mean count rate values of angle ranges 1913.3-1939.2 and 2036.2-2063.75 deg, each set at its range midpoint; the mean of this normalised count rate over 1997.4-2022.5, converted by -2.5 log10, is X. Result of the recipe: 0.06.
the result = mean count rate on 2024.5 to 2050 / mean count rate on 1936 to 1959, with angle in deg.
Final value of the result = 0.66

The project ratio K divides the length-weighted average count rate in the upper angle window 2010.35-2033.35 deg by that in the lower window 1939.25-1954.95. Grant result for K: 0.6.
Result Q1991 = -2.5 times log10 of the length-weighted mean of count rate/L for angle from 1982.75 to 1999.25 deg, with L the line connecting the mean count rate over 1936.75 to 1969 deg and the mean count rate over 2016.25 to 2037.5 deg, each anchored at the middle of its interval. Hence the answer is 0.07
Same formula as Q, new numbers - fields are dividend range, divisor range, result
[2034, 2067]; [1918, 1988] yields 0.74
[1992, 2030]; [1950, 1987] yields 0.79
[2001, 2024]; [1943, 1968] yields 0.70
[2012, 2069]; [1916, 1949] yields 0.71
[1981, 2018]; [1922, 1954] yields 0.77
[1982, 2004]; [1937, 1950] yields 0.73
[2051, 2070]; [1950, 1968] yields 0.69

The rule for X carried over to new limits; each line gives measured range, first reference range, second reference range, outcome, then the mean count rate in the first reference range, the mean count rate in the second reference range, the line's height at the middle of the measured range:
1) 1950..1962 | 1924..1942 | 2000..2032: -0.161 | 3.37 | 2.51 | 3.13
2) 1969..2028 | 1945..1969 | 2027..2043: 0.112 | 3.57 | 2.52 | 3.01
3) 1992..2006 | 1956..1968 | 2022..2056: 0.070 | 3.37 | 2.46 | 2.93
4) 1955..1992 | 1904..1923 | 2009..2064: -0.090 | 3.25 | 2.45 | 2.86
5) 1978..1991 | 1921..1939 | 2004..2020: -0.009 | 3.27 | 2.57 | 2.81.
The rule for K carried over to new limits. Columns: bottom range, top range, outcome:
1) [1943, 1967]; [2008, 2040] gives 0.68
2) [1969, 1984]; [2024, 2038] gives 0.81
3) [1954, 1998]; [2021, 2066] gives 0.79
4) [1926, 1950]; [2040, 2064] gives 0.69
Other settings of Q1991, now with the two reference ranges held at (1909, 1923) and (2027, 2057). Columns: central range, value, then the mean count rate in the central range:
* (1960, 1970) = -0.11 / 3.28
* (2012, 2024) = 0.12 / 2.36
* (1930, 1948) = -0.16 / 3.61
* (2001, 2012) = -0.01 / 2.74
